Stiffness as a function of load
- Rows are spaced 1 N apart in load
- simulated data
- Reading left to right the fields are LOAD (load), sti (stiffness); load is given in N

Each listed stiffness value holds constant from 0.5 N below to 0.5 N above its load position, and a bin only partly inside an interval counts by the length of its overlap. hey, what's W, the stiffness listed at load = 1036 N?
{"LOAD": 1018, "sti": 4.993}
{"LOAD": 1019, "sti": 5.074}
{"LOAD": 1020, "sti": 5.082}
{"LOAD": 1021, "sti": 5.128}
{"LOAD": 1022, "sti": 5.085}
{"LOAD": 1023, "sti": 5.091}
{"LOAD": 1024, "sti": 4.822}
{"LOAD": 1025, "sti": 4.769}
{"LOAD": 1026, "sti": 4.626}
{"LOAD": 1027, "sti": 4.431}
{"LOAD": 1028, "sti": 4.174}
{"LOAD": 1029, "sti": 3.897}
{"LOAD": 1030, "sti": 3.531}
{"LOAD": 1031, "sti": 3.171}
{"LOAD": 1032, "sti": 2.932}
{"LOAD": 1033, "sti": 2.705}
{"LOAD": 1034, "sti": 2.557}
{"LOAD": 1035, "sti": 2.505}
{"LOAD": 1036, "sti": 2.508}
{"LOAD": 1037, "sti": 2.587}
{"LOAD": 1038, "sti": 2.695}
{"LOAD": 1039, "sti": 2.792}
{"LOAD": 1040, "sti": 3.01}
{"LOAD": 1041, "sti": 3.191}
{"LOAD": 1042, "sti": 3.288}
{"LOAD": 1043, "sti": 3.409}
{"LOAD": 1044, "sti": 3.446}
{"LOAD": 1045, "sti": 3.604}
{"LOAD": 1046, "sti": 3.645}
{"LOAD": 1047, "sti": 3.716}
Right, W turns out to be 2.508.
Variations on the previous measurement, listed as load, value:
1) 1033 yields 2.705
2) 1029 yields 3.897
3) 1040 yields 3.01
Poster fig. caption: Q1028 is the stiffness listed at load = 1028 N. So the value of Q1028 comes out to 4.174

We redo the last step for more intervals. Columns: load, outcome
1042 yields 3.288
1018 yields 4.993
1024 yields 4.822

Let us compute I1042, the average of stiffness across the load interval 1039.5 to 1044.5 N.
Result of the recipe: 3.27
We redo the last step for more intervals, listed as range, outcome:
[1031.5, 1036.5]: 2.64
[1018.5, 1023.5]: 5.09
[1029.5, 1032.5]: 3.21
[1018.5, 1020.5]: 5.08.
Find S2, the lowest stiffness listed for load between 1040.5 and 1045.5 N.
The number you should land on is 3.191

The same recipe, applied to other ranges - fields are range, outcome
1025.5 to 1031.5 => 3.171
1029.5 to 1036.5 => 2.505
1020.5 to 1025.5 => 4.769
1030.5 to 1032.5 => 2.932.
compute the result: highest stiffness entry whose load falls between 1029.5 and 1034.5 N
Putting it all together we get 3.531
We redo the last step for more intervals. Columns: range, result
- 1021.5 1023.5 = 5.091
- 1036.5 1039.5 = 2.792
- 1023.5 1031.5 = 4.822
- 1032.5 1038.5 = 2.705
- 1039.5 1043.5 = 3.409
